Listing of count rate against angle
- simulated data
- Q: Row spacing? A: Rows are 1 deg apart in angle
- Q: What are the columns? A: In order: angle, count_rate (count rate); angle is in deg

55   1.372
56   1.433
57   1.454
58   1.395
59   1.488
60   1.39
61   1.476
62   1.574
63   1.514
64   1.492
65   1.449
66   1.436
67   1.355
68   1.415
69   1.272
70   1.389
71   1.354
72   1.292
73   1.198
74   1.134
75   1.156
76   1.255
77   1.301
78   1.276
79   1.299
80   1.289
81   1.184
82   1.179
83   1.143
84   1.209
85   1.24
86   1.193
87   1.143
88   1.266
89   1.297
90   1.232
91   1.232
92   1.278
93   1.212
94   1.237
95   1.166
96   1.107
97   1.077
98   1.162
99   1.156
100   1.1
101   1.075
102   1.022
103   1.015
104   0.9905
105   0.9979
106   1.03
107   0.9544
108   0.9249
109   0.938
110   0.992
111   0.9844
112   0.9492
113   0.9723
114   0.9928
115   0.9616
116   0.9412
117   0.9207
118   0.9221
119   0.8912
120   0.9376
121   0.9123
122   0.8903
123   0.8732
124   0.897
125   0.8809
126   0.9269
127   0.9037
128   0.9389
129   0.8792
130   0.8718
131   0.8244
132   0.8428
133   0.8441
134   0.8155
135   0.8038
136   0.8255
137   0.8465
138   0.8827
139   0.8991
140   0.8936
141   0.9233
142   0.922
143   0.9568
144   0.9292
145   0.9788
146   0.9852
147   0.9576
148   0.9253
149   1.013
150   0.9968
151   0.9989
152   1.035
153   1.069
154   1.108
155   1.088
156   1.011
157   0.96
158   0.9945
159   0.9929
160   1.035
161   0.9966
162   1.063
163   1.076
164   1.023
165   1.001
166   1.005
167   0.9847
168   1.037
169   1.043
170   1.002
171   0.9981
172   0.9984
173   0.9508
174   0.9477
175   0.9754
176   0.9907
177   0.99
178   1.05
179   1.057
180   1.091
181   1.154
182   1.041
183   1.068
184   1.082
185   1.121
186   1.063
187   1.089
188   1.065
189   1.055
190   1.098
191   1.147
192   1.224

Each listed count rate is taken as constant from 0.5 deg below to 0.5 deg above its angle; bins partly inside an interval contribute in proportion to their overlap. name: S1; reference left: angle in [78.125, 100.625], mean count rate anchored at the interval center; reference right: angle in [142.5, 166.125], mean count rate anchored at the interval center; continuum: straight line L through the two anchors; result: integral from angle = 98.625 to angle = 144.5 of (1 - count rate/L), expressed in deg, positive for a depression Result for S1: 7.27 deg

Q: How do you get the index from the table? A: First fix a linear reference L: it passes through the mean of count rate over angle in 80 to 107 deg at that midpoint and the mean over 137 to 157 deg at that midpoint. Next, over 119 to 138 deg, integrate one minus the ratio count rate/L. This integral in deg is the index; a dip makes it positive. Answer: 3.0 deg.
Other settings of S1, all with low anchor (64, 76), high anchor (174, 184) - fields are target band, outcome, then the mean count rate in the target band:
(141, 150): 1.3 deg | 0.959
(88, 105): 1.4 deg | 1.15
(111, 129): 4.0 deg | 0.925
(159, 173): 0.8 deg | 1.02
